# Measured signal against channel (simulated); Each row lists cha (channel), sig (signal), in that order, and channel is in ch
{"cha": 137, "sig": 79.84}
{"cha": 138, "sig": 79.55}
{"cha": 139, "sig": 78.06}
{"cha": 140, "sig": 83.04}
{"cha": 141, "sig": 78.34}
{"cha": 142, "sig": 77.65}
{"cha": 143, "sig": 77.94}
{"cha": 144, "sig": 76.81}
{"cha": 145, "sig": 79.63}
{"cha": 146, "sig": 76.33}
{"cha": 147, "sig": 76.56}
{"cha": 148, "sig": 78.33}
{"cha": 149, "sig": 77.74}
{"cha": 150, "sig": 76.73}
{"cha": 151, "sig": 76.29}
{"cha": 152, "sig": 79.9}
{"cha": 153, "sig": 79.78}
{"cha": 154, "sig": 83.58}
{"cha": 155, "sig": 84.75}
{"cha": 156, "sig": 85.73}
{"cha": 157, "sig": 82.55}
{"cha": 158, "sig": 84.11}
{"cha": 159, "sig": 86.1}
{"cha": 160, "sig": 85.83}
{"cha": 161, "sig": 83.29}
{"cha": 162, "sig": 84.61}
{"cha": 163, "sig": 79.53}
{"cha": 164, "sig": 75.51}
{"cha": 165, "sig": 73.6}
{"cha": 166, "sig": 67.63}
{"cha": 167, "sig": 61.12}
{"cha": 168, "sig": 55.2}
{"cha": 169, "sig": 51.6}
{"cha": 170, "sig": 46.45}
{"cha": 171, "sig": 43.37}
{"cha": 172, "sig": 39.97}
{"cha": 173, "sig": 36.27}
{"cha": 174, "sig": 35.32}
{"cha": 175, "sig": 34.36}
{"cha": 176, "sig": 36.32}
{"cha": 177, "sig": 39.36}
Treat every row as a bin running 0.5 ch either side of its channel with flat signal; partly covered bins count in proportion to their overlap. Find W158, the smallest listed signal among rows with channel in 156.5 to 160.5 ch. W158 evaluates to 82.55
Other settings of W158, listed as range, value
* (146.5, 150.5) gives 76.56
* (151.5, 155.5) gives 79.78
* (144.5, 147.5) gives 76.33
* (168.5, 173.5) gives 36.27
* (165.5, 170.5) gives 46.45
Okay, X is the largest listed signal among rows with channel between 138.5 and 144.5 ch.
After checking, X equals 83.04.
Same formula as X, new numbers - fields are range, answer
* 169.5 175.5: 46.45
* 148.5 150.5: 77.74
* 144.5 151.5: 79.63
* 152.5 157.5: 85.73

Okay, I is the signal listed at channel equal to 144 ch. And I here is 76.81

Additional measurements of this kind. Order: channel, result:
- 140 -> 83.04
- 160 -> 85.83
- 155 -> 84.75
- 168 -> 55.2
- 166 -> 67.63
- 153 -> 79.78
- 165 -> 73.6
